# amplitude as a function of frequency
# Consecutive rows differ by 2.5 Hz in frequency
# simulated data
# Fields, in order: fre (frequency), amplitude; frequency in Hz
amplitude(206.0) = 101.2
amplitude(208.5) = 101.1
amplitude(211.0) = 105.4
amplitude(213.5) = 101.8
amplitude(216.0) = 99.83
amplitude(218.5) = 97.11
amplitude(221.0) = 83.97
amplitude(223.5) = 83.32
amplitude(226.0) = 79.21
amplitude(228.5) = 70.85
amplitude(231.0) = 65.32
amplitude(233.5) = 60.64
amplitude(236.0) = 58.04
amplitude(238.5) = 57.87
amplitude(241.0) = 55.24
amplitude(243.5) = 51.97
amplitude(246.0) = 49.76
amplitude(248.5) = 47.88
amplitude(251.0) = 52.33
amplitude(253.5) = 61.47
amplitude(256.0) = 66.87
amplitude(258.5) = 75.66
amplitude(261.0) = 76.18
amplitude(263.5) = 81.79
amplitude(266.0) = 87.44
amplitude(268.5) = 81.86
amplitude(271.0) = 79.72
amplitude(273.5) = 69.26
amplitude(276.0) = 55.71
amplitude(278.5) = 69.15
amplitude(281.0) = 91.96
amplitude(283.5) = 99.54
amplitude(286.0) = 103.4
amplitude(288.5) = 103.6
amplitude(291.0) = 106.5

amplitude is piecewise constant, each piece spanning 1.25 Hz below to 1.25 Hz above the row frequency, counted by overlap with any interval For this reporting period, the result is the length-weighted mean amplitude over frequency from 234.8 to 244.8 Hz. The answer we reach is 55.7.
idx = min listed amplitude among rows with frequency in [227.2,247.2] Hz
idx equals 49.76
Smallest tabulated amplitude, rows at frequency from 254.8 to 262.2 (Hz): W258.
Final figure 66.87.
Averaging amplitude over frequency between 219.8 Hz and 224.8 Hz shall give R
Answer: 83.6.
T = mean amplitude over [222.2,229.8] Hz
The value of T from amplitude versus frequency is 77.8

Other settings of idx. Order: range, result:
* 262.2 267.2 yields 81.79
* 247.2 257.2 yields 47.88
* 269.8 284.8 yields 55.71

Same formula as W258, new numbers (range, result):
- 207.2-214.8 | 101.1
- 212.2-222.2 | 83.97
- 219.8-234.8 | 60.64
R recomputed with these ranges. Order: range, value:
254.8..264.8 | 75.2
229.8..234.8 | 62.9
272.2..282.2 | 71.5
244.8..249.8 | 48.8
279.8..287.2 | 98.3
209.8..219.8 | 101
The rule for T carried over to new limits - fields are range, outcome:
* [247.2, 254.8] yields 54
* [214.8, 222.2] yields 93.7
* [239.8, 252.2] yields 51.4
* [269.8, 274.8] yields 74.2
